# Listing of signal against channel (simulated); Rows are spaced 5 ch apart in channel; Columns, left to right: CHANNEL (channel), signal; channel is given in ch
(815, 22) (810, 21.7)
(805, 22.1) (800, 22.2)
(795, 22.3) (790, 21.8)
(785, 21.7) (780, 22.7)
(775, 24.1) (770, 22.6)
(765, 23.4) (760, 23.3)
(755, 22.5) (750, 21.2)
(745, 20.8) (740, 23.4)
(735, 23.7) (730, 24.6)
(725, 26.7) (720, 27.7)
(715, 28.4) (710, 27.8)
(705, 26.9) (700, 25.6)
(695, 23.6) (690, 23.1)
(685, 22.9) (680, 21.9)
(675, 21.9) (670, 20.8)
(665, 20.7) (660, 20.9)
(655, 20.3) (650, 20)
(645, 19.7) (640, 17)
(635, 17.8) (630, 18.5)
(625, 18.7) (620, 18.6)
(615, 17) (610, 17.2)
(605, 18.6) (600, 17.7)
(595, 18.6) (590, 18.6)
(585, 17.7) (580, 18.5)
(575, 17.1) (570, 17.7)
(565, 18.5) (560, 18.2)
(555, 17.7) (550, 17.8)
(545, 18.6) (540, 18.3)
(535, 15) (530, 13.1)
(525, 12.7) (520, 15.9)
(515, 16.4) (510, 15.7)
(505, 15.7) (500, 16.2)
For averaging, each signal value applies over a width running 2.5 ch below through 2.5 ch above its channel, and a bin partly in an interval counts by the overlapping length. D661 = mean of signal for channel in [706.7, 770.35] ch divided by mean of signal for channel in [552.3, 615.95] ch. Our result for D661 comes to 1.4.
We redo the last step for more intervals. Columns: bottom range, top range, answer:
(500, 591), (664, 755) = 1.43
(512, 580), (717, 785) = 1.41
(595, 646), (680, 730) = 1.42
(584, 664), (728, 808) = 1.22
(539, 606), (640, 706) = 1.21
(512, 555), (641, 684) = 1.29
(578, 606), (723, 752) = 1.28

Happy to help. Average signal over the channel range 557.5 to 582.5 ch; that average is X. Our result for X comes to 18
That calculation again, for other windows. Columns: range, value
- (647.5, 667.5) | 20.5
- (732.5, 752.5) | 22.3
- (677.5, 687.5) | 22.4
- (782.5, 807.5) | 22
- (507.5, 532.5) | 14.8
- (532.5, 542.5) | 16.6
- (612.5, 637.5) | 18.1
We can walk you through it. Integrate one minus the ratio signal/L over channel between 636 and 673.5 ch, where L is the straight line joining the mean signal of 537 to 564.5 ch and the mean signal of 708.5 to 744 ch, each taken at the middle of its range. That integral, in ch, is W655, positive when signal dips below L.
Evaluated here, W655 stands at 4.6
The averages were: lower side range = 18.1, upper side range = 25.8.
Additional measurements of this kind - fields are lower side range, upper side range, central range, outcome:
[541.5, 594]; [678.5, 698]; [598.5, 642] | 4.91 ch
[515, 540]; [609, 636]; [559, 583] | -2.52 ch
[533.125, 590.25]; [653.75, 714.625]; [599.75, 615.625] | 1.73 ch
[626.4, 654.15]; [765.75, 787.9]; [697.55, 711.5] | -4.09 ch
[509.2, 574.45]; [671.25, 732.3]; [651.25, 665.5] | 1.36 ch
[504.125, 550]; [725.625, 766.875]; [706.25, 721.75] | -4.18 ch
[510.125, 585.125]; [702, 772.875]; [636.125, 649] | 1.36 ch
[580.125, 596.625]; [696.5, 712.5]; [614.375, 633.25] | 2.29 ch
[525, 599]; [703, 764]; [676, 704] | -0.82 ch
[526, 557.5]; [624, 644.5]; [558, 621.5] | -2.31 ch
